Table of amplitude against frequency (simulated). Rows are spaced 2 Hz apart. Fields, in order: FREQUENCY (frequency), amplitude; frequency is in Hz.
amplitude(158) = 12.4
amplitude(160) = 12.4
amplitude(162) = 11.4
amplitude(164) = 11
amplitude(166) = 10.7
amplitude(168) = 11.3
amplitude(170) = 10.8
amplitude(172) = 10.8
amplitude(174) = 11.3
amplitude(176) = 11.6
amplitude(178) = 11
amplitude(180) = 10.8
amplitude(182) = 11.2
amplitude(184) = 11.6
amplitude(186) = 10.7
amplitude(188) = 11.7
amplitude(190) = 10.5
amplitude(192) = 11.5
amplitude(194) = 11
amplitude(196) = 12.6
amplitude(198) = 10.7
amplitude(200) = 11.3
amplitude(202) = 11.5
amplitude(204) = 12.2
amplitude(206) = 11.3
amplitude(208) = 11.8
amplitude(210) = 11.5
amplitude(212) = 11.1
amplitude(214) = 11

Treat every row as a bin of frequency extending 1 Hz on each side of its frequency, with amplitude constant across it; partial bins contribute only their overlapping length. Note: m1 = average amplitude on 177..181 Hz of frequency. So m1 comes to 10.9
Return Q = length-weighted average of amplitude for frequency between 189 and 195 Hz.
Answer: 11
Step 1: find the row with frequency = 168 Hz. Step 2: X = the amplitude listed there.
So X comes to 11.3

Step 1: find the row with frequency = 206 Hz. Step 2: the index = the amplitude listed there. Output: 11.3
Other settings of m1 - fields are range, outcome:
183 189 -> 11.3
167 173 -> 11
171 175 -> 11.1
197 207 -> 11.4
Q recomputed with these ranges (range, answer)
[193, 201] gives 11.4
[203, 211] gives 11.7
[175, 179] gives 11.3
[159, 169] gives 11.4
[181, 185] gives 11.4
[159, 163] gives 11.9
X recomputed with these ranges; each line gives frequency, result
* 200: 11.3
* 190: 10.5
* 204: 12.2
